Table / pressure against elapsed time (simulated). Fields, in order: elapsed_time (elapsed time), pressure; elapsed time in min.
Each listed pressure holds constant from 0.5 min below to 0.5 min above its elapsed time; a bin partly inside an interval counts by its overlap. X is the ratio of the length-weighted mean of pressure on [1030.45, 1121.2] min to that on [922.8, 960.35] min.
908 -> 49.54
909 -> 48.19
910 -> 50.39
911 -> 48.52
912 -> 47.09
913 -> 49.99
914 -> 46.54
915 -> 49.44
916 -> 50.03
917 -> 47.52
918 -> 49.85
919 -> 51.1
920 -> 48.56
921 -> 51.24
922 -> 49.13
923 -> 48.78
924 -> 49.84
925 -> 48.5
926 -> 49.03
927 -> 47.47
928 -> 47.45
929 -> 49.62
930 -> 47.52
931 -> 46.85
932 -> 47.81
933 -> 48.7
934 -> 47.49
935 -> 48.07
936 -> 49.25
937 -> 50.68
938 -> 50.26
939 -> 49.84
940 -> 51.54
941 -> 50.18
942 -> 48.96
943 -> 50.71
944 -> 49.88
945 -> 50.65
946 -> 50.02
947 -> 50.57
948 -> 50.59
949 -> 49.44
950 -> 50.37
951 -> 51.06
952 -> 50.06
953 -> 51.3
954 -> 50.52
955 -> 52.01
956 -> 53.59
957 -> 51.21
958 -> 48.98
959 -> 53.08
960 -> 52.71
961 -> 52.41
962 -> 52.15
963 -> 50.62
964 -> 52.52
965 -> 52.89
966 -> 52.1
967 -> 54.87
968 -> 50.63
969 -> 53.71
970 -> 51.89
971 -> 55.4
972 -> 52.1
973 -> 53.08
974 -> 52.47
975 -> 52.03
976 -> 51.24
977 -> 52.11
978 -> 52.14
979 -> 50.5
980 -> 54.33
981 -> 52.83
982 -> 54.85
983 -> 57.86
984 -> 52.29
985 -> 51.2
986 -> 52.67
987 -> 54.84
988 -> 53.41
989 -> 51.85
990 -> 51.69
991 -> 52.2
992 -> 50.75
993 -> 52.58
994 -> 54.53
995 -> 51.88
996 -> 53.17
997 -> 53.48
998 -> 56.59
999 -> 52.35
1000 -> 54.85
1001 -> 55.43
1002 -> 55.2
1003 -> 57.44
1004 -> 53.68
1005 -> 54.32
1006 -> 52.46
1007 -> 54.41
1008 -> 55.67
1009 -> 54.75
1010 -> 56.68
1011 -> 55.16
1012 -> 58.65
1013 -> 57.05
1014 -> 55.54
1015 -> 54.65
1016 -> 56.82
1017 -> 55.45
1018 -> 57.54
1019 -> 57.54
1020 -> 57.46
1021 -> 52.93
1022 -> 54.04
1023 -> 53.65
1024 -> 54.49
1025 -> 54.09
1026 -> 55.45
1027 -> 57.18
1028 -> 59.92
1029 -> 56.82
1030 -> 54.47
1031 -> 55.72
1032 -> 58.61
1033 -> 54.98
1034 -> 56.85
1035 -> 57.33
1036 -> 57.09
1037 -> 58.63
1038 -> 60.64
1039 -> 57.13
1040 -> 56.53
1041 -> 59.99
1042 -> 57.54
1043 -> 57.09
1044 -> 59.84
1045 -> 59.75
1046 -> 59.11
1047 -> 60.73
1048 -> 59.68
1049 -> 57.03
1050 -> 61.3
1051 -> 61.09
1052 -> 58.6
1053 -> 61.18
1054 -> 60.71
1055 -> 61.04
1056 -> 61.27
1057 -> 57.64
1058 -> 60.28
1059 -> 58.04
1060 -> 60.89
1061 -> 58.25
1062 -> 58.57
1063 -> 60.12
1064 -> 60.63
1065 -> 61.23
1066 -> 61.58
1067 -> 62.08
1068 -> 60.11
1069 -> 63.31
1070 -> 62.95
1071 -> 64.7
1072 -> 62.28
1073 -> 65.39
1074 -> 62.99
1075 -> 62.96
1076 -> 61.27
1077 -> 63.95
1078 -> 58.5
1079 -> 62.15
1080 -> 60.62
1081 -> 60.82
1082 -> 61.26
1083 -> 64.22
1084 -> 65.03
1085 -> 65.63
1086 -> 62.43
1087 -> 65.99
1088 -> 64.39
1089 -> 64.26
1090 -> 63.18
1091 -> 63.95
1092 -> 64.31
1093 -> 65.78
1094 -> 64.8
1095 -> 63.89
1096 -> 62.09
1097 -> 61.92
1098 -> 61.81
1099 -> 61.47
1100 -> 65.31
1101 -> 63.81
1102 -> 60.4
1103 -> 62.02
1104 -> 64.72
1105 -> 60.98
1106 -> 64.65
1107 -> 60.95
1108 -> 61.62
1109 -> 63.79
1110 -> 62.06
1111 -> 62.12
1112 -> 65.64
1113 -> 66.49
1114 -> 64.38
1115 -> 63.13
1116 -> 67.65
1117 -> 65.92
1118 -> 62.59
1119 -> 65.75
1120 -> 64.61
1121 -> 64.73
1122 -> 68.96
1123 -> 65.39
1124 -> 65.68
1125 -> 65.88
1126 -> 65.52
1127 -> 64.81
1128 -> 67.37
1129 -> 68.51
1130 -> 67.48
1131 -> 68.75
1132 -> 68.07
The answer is 1.2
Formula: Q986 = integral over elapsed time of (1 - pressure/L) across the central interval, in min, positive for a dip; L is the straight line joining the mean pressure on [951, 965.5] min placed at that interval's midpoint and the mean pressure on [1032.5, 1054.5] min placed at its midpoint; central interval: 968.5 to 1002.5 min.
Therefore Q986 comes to 0.5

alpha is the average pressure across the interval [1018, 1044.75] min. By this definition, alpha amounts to 56.8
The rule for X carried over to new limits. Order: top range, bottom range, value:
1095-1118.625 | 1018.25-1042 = 1.12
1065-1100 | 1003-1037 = 1.13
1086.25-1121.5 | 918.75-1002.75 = 1.24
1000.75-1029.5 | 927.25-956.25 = 1.12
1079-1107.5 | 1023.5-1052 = 1.09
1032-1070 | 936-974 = 1.16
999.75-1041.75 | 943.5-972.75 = 1.09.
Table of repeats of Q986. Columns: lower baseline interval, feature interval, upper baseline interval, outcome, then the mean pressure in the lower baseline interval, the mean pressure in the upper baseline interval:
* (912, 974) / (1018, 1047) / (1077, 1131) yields 0.5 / 50.4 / 64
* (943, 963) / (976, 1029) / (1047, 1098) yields 1.0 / 51.1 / 61.9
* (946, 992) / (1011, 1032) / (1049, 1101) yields 0.4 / 52.2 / 62.1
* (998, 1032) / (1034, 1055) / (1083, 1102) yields -0.1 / 55.6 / 63.8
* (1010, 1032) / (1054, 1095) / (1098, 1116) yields -1.2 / 56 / 63.2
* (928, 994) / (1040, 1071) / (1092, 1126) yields -0.3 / 51.4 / 64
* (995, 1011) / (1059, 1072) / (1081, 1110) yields -0.1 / 54.6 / 63.3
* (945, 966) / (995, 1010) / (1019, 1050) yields 0.1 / 51.3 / 57.2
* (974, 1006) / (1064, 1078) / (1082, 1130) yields -0.3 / 53.3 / 64.3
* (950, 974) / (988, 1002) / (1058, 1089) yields 0.5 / 52.1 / 62.1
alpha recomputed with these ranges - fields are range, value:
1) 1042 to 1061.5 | 59.6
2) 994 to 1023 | 55.1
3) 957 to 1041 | 54.4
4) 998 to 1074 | 57.9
